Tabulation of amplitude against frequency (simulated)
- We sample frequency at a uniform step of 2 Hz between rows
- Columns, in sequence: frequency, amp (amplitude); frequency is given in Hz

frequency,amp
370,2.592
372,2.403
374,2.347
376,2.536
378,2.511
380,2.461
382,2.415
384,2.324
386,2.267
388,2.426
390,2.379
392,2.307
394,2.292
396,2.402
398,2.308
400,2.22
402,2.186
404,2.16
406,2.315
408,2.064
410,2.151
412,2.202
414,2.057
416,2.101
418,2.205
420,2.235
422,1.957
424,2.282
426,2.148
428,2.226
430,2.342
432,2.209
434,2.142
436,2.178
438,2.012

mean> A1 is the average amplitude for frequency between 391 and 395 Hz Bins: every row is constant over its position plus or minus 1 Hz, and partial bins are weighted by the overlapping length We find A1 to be 2.3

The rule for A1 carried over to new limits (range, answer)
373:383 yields 2.45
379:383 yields 2.44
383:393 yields 2.34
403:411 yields 2.17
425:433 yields 2.23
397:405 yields 2.22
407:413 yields 2.14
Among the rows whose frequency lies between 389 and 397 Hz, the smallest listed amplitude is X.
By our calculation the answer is 2.292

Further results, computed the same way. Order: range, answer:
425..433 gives 2.148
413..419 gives 2.057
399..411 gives 2.064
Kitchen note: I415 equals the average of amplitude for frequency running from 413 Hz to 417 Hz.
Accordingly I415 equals 2.08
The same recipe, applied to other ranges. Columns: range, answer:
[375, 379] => 2.52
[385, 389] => 2.35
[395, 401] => 2.31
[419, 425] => 2.16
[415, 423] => 2.12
